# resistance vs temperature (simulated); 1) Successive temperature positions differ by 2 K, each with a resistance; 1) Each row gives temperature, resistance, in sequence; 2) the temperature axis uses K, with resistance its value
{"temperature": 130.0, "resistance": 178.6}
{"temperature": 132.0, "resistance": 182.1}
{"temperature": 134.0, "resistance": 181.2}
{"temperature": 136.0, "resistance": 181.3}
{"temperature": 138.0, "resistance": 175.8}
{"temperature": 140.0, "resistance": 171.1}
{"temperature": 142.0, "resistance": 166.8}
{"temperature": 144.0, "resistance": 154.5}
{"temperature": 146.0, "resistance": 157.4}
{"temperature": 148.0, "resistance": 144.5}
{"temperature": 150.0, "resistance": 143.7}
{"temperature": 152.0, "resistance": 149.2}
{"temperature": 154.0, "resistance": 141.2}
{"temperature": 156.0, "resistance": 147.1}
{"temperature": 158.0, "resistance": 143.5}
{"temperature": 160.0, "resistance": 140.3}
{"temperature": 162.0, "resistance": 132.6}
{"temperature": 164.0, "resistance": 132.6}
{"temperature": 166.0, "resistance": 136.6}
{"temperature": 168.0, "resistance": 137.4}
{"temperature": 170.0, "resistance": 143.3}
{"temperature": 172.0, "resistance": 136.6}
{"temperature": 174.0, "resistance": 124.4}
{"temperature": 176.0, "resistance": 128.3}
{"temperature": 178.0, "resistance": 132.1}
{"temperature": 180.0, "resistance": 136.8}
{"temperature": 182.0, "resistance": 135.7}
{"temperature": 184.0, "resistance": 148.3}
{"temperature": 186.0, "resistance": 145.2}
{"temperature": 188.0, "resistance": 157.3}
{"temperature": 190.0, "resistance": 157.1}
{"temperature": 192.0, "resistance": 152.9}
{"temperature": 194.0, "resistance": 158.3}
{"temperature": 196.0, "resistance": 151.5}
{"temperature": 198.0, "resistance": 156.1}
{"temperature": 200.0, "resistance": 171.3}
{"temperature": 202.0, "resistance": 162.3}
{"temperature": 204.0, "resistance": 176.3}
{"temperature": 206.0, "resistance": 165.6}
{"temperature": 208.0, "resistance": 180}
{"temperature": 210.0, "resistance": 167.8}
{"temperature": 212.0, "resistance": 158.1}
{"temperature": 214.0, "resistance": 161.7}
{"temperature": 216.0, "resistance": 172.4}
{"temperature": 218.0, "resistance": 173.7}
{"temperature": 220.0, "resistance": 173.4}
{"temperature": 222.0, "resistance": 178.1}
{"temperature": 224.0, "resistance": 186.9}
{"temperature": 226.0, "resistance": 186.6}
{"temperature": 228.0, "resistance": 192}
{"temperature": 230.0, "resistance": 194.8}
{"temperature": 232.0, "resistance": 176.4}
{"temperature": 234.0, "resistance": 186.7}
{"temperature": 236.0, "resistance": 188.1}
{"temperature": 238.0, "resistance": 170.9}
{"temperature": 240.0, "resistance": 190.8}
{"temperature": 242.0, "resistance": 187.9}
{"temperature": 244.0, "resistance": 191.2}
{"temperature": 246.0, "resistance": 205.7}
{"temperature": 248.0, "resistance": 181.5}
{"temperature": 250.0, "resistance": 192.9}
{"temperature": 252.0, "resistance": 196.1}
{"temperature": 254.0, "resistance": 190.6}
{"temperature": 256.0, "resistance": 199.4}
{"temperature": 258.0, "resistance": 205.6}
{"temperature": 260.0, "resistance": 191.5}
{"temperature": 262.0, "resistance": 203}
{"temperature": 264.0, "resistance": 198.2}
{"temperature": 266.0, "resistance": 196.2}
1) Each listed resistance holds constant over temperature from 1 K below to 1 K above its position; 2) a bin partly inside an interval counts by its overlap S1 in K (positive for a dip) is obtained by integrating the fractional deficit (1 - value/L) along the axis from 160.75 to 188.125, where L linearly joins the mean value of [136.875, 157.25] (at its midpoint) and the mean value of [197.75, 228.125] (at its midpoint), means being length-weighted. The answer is 4.3 K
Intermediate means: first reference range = 155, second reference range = 172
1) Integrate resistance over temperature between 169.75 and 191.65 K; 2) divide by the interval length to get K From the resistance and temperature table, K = 141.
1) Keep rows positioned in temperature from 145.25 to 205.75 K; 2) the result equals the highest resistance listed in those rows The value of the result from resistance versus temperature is 176.3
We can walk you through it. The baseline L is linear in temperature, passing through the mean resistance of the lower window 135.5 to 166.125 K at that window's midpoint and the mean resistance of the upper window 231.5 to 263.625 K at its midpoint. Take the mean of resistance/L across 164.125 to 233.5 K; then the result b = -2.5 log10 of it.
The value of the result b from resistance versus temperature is 0.08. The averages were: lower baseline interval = 151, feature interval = 159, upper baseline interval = 192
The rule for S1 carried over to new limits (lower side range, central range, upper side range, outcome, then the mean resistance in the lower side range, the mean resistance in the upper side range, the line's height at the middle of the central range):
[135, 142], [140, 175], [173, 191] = 3.5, 175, 141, 160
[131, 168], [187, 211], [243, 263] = 1.5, 154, 196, 174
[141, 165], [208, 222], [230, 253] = 0.5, 146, 188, 176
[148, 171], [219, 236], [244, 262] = -0.4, 141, 196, 181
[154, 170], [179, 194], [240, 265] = 0.6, 139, 195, 154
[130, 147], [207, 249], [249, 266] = 2.1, 172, 197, 191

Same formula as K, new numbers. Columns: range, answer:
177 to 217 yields 157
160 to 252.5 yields 164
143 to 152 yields 150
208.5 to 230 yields 176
